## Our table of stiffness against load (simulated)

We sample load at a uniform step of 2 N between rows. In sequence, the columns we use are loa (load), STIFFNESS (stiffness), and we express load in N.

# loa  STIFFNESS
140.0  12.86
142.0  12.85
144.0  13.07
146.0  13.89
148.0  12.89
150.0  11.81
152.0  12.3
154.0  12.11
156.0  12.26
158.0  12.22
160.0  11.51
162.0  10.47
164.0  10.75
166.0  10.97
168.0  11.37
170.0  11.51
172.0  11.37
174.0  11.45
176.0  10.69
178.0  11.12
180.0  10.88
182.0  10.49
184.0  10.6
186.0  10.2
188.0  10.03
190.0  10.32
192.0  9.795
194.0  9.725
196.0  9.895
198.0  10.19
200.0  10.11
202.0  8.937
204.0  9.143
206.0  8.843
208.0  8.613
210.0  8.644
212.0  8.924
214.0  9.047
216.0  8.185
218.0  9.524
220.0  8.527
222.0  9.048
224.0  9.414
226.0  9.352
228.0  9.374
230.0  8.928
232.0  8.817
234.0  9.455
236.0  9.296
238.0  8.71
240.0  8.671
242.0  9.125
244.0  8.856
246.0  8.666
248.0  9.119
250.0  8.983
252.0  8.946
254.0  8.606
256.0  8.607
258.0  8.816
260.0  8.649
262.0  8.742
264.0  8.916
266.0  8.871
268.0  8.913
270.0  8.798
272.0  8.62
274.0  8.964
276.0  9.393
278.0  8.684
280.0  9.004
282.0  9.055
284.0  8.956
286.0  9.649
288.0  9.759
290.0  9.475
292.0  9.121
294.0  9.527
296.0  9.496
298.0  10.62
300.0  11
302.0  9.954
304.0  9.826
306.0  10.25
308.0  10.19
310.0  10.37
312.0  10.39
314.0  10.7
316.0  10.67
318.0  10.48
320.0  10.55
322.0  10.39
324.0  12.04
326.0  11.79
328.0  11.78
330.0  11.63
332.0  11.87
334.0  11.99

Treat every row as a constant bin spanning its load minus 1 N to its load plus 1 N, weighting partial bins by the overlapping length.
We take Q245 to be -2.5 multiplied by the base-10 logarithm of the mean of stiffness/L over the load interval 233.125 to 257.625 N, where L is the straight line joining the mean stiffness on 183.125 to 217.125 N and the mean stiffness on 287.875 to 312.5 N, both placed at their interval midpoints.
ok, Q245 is 0.09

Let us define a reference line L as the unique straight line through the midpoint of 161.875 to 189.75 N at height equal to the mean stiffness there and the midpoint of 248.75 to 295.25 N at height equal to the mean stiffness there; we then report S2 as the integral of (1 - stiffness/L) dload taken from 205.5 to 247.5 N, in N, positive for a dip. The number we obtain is 3.9 N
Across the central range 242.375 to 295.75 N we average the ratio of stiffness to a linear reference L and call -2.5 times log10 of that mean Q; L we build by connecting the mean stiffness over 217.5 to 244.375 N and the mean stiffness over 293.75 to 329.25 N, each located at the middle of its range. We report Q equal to 0.091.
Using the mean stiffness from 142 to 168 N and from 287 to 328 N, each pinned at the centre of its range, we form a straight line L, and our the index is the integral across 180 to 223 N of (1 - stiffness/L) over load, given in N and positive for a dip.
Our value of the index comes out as 7.6 N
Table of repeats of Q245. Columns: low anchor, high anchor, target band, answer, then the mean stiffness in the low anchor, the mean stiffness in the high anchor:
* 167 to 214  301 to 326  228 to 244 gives 0.141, 10.1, 10.5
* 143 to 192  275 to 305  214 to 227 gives 0.177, 11.4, 9.57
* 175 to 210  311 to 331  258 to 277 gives 0.192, 9.94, 11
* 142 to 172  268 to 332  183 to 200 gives 0.141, 11.9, 10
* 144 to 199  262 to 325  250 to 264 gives 0.163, 11.2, 9.75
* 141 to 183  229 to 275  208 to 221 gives 0.146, 11.7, 8.87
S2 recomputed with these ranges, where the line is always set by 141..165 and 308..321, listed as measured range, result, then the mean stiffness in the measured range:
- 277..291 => 2.1 N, 9.23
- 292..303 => 0.7 N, 10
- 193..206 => 2.3 N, 9.6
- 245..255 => 2.1 N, 8.86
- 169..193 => 2.4 N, 10.7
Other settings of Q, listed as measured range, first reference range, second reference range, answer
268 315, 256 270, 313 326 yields 0.025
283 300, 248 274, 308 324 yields 0.015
